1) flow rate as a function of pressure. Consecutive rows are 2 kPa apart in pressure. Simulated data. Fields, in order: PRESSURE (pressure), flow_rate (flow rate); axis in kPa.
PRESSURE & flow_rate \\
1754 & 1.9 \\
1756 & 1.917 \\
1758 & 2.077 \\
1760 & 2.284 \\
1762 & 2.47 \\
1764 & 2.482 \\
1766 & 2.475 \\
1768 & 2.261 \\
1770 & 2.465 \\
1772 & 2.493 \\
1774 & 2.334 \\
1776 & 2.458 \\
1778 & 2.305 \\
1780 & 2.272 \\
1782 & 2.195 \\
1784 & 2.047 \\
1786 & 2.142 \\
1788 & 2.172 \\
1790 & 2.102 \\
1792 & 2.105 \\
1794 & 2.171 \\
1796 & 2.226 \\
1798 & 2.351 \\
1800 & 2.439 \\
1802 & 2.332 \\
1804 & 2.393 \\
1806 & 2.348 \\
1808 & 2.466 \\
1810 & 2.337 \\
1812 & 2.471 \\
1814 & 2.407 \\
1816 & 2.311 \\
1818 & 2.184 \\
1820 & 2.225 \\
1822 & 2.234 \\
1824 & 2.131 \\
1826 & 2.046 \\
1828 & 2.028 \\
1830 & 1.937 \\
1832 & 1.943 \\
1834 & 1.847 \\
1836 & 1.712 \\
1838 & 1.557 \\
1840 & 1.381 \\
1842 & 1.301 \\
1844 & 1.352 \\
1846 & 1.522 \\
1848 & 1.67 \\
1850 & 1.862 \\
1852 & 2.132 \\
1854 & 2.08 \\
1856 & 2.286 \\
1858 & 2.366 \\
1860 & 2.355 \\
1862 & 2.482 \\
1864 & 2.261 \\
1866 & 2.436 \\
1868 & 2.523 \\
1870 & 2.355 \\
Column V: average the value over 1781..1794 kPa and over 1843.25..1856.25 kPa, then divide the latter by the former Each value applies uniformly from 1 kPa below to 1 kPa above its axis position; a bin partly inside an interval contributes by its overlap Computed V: 0.9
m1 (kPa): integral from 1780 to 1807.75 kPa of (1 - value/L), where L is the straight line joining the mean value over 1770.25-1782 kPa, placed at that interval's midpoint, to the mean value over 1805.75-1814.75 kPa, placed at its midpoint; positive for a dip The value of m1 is 1.7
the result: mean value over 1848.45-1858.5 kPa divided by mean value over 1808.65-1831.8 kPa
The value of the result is 0.96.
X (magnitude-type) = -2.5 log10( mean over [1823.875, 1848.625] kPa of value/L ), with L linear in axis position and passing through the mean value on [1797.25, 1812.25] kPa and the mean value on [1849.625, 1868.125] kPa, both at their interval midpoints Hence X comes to 0.33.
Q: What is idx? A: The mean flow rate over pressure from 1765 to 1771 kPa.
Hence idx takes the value 2.4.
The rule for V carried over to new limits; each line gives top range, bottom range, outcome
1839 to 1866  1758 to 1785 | 0.83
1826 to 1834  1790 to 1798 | 0.90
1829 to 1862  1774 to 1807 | 0.82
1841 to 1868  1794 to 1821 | 0.87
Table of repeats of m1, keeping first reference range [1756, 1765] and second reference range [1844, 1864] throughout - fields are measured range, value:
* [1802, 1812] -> -1.01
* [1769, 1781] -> -0.75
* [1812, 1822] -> -0.70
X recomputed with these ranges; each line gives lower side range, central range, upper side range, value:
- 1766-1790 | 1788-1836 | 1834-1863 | -0.06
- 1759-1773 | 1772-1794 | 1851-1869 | 0.08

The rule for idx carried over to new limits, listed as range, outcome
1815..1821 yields 2.24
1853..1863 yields 2.31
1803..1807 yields 2.37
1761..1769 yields 2.42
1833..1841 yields 1.62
